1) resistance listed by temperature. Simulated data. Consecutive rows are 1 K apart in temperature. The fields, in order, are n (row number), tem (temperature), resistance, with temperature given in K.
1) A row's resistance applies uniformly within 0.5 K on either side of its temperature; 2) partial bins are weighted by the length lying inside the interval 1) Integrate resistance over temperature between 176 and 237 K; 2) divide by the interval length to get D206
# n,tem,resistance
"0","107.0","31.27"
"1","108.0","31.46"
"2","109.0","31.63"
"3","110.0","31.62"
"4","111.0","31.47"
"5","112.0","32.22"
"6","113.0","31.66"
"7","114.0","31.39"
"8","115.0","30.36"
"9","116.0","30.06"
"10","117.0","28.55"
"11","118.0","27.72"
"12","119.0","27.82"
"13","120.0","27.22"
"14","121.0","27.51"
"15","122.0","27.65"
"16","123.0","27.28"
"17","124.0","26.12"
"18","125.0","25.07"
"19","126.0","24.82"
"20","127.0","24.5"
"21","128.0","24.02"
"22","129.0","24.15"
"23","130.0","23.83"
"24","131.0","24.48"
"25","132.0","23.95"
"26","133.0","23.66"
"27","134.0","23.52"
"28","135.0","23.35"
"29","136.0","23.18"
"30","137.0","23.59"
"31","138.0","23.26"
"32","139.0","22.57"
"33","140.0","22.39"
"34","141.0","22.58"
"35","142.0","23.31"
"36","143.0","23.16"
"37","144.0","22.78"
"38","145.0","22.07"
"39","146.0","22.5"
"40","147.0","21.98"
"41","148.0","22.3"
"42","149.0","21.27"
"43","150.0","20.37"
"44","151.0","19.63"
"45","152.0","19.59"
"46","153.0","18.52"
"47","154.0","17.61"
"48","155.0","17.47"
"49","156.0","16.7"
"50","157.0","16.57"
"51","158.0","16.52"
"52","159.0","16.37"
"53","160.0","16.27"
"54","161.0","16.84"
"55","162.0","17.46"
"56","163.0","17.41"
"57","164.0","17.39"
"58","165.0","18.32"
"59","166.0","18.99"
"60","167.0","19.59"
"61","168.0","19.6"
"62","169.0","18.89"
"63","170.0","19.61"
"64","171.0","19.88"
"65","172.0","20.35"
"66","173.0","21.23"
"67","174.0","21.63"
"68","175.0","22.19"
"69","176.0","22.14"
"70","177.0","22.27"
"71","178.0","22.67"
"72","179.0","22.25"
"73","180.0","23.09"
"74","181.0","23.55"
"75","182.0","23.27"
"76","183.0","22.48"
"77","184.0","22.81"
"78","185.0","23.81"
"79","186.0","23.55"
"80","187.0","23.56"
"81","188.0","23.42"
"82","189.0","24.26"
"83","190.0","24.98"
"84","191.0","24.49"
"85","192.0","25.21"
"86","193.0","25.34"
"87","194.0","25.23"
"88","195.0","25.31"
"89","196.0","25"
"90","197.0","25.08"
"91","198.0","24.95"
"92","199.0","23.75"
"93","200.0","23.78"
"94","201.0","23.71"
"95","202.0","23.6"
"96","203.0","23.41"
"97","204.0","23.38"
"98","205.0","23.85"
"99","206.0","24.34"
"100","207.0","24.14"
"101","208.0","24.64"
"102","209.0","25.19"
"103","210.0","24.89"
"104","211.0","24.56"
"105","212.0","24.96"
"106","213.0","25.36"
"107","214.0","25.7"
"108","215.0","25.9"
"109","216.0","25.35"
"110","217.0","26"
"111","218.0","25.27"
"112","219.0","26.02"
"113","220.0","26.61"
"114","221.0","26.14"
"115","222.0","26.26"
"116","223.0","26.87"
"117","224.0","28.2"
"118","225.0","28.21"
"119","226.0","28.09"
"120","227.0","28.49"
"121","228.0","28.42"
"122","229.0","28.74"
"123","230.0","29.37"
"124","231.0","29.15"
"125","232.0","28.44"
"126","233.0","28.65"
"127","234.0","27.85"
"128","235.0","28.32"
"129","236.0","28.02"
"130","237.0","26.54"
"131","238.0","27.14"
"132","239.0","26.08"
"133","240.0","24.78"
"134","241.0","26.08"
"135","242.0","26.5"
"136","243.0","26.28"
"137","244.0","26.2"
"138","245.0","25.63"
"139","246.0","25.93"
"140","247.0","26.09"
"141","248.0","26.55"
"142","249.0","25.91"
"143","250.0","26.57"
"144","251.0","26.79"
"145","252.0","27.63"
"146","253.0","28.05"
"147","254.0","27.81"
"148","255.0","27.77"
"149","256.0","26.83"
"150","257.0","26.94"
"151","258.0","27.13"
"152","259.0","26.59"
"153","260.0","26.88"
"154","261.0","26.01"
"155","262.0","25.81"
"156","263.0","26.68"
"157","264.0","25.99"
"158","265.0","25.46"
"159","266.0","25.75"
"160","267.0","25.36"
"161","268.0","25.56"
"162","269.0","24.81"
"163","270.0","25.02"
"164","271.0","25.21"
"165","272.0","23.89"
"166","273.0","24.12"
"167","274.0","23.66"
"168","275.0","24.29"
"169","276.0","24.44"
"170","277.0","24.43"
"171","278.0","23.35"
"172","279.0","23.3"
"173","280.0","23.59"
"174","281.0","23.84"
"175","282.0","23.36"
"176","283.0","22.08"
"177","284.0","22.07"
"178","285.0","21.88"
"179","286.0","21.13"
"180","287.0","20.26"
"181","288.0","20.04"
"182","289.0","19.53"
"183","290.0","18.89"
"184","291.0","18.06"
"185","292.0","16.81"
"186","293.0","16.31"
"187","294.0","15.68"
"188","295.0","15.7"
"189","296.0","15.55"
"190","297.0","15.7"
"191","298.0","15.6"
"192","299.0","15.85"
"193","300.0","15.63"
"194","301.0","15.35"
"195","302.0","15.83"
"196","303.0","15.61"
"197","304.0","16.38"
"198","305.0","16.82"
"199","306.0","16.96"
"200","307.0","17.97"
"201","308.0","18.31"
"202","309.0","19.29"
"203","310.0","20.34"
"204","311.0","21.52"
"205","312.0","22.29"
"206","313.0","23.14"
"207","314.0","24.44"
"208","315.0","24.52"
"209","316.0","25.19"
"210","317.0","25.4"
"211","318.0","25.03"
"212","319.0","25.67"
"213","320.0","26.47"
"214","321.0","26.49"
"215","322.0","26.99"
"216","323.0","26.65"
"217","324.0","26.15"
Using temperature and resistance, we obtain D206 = 25.3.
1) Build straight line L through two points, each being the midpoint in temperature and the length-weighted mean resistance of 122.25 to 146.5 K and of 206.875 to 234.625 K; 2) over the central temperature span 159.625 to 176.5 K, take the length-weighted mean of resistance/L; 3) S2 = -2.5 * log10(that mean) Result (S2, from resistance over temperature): 0.28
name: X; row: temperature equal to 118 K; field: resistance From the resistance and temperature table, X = 27.72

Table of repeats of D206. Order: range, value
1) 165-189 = 21.8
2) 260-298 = 22.2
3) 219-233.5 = 27.9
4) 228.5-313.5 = 23.3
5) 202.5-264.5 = 26.5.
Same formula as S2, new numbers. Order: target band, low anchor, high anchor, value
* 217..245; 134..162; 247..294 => -0.19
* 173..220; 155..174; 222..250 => -0.09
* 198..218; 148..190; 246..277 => -0.09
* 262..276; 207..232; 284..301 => -0.21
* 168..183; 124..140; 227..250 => 0.17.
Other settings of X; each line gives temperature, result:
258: 27.13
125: 25.07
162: 17.46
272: 23.89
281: 23.84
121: 27.51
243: 26.28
